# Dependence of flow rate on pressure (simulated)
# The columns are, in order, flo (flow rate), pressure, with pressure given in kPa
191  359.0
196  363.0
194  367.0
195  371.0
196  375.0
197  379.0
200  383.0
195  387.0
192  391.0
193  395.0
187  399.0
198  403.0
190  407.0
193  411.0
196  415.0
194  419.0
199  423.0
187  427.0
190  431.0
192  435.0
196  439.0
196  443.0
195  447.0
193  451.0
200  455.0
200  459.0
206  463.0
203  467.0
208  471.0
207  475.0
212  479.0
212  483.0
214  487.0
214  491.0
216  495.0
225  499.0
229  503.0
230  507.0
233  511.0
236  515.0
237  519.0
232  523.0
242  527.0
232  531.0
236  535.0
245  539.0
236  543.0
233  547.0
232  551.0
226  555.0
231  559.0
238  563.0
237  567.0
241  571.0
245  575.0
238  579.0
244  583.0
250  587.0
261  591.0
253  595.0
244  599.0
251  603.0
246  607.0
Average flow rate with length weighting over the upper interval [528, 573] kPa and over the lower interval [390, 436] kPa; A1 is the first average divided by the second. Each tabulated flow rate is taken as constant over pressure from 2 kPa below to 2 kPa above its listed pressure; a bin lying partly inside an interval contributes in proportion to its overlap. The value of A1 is 1.22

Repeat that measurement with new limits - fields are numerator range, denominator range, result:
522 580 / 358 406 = 1.22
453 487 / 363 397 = 1.06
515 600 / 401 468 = 1.22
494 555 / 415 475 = 1.18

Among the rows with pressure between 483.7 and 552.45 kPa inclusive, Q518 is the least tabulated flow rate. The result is 214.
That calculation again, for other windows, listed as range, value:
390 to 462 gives 187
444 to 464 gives 193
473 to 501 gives 207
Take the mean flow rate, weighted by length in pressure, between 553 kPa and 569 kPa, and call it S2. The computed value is 233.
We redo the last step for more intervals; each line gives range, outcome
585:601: 252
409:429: 194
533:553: 236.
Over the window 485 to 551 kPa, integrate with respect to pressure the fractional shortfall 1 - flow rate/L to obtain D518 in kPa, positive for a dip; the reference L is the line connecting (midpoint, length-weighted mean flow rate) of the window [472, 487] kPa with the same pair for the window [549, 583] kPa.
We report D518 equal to -2.5 kPa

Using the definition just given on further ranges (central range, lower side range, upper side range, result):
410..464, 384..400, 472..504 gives 2.1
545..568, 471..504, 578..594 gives 0.6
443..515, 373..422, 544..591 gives 1.3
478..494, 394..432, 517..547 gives 0.5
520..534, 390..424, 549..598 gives -0.5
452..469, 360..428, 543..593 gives 0.8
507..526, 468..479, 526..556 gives -0.8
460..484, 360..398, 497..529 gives 1.5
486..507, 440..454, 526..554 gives -0.4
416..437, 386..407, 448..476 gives 0.5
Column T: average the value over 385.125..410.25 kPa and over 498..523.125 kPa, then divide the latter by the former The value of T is 1.20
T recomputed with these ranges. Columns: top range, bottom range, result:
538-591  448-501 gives 1.15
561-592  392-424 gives 1.26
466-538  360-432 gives 1.15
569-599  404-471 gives 1.26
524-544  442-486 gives 1.17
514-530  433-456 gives 1.21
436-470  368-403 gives 1.02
